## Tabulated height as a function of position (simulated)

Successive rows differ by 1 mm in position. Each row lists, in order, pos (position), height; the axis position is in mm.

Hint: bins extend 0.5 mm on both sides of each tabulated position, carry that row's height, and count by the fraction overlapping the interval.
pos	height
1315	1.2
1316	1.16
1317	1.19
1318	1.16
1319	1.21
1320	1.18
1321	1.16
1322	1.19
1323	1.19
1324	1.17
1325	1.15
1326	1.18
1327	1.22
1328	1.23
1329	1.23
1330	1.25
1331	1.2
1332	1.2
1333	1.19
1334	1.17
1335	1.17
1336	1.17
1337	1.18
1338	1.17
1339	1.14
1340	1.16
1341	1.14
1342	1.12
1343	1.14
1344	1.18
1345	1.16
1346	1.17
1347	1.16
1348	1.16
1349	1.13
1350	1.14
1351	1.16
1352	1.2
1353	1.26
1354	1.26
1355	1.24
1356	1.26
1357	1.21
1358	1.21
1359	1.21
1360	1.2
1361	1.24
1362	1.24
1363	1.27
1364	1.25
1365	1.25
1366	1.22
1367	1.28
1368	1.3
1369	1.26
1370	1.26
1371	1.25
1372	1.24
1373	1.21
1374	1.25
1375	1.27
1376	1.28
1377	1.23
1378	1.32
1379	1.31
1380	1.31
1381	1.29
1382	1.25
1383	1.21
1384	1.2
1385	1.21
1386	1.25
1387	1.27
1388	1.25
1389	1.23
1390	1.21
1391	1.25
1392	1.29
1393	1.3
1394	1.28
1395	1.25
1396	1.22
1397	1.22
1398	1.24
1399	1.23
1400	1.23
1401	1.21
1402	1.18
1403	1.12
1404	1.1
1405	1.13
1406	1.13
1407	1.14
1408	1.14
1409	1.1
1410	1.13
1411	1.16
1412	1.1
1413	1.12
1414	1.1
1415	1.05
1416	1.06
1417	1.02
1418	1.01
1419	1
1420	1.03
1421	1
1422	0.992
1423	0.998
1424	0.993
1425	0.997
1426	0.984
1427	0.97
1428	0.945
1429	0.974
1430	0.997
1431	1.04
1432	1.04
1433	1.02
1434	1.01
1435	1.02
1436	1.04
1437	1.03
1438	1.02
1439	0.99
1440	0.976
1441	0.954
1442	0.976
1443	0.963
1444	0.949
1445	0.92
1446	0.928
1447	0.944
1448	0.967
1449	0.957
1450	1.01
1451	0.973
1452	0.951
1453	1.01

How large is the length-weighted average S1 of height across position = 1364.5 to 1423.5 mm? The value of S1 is 1.19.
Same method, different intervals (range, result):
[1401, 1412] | 1.14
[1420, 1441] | 1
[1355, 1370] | 1.24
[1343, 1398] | 1.23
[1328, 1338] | 1.2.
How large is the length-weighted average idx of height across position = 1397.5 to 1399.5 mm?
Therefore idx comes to 1.23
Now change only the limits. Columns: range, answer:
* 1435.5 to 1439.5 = 1.02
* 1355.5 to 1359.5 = 1.22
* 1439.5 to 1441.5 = 0.965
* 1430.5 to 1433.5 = 1.03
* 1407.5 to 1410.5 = 1.12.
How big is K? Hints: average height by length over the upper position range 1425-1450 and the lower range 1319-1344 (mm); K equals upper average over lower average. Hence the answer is 0.83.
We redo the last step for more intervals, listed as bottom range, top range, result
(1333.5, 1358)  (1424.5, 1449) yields 0.84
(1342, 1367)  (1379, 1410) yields 1.01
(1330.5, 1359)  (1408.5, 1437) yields 0.87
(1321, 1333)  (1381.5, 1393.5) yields 1.04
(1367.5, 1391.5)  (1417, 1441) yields 0.80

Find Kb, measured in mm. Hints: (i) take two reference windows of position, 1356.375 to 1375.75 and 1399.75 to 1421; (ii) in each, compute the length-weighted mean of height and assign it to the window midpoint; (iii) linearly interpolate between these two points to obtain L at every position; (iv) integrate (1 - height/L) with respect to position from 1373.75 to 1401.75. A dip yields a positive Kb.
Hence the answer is -1.8 mm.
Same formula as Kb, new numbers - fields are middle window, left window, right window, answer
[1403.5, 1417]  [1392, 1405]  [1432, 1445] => 0.5 mm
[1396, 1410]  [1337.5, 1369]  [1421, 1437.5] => -1.2 mm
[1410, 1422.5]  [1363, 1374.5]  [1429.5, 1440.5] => 0.3 mm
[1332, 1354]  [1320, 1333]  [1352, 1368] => 0.9 mm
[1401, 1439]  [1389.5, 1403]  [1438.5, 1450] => 1.6 mm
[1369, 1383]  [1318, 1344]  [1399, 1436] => -1.8 mm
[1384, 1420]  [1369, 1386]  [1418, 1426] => -1.7 mm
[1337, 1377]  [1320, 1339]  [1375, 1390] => 0.4 mm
